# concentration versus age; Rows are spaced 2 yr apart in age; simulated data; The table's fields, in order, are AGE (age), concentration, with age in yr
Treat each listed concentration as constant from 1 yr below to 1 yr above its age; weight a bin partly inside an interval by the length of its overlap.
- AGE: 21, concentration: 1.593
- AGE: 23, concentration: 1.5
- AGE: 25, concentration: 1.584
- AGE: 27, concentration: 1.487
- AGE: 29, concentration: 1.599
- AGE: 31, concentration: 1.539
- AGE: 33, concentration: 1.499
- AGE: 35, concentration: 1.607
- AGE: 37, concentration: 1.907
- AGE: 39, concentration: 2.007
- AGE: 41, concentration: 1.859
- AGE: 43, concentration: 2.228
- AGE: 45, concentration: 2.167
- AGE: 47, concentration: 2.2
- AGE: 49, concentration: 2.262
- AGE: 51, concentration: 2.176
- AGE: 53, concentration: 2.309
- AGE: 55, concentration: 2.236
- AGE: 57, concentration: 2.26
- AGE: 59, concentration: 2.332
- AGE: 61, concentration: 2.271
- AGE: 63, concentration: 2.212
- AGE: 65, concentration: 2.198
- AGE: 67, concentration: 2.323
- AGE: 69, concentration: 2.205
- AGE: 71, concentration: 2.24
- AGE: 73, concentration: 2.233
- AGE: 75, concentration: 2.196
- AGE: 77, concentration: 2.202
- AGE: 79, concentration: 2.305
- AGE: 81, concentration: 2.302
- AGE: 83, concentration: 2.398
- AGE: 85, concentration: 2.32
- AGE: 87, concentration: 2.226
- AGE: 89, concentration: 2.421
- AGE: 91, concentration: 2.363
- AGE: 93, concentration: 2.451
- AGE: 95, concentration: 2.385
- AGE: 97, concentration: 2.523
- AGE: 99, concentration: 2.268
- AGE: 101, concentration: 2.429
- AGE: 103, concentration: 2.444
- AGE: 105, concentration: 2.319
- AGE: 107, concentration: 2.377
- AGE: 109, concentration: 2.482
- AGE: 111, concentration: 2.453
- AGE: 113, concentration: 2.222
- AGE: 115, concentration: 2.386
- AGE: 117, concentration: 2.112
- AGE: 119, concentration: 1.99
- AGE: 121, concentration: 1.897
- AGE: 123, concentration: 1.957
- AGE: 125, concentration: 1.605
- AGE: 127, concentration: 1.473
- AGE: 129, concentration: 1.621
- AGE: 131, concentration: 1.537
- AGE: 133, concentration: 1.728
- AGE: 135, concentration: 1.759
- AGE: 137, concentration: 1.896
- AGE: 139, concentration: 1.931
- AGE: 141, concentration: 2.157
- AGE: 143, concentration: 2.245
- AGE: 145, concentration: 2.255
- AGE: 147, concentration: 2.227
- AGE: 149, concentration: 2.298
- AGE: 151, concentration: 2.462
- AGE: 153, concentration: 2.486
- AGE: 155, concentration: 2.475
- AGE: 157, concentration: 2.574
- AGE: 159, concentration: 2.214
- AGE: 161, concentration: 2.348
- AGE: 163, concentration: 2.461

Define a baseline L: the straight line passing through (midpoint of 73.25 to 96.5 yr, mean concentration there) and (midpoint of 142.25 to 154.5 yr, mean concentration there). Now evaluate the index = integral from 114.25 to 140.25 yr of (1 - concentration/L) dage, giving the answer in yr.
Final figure 5.5 yr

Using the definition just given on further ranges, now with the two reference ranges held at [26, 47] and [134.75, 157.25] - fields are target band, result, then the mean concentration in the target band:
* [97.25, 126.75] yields -1.4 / 2.2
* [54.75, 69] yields -2.6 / 2.26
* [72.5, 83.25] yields -1.6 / 2.27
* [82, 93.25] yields -2.0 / 2.36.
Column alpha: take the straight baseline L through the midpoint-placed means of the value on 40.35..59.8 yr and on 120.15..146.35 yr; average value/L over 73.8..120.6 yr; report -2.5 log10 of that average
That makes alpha -0.16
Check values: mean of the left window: 2.21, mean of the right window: 1.86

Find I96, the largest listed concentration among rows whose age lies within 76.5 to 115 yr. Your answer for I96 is 2.523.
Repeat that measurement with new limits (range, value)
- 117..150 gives 2.298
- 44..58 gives 2.309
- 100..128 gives 2.482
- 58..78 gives 2.332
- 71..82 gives 2.305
